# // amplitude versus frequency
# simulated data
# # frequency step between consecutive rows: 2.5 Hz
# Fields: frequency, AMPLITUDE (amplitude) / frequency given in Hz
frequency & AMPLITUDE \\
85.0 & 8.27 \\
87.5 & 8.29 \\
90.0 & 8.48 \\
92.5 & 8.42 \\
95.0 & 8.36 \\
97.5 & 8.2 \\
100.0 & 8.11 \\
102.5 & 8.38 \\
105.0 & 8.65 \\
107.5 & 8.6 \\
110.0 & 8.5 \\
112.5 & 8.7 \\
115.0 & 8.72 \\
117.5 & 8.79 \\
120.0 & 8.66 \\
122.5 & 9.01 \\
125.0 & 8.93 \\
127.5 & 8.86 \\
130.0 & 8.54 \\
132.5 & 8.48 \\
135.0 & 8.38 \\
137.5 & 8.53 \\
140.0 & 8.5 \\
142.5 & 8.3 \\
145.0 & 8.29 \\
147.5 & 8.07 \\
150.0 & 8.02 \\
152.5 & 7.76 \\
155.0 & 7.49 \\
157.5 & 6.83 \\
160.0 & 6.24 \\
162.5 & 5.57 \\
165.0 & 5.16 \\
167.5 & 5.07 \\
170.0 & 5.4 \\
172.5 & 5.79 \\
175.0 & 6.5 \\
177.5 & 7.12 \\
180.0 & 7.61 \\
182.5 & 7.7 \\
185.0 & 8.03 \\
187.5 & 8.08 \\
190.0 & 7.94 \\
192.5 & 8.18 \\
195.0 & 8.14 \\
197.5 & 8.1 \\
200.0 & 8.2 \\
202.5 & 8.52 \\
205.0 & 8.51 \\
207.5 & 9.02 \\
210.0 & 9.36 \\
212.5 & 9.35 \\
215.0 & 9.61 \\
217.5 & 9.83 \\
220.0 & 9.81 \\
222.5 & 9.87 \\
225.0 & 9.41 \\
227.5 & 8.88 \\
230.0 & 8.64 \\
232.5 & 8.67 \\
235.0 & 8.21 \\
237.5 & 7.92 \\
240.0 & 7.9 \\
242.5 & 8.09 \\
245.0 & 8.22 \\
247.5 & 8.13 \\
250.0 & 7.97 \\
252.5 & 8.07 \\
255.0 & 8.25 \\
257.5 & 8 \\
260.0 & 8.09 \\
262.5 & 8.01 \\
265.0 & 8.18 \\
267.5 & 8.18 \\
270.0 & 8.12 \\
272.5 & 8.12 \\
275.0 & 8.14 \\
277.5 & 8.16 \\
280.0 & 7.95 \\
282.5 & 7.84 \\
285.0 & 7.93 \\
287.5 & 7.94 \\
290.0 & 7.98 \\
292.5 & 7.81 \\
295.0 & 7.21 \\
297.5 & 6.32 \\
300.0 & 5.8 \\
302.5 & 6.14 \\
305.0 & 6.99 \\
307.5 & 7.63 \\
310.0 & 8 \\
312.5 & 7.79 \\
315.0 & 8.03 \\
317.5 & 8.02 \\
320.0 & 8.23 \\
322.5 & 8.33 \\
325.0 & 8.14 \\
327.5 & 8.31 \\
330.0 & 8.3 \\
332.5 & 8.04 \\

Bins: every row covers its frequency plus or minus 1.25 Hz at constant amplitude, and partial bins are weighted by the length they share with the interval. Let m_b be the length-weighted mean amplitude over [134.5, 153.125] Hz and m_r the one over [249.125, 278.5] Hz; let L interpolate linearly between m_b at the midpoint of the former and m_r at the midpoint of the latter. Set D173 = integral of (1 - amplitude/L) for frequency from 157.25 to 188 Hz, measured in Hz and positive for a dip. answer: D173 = 6.40 Hz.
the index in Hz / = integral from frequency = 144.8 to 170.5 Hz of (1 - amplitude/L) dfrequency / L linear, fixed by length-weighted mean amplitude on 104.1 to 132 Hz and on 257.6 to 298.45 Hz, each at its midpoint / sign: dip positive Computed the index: 5.51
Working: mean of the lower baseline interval 8.72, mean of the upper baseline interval 7.89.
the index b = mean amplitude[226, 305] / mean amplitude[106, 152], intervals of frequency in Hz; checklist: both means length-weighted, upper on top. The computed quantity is 0.92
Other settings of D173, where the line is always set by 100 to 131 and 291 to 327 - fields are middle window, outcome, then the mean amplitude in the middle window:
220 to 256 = -2.6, 8.49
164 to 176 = 4.0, 5.57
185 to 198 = 0.2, 8.08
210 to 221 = -2.1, 9.61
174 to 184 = 1.2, 7.27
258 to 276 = -0.9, 8.11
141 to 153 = 0.5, 8.12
